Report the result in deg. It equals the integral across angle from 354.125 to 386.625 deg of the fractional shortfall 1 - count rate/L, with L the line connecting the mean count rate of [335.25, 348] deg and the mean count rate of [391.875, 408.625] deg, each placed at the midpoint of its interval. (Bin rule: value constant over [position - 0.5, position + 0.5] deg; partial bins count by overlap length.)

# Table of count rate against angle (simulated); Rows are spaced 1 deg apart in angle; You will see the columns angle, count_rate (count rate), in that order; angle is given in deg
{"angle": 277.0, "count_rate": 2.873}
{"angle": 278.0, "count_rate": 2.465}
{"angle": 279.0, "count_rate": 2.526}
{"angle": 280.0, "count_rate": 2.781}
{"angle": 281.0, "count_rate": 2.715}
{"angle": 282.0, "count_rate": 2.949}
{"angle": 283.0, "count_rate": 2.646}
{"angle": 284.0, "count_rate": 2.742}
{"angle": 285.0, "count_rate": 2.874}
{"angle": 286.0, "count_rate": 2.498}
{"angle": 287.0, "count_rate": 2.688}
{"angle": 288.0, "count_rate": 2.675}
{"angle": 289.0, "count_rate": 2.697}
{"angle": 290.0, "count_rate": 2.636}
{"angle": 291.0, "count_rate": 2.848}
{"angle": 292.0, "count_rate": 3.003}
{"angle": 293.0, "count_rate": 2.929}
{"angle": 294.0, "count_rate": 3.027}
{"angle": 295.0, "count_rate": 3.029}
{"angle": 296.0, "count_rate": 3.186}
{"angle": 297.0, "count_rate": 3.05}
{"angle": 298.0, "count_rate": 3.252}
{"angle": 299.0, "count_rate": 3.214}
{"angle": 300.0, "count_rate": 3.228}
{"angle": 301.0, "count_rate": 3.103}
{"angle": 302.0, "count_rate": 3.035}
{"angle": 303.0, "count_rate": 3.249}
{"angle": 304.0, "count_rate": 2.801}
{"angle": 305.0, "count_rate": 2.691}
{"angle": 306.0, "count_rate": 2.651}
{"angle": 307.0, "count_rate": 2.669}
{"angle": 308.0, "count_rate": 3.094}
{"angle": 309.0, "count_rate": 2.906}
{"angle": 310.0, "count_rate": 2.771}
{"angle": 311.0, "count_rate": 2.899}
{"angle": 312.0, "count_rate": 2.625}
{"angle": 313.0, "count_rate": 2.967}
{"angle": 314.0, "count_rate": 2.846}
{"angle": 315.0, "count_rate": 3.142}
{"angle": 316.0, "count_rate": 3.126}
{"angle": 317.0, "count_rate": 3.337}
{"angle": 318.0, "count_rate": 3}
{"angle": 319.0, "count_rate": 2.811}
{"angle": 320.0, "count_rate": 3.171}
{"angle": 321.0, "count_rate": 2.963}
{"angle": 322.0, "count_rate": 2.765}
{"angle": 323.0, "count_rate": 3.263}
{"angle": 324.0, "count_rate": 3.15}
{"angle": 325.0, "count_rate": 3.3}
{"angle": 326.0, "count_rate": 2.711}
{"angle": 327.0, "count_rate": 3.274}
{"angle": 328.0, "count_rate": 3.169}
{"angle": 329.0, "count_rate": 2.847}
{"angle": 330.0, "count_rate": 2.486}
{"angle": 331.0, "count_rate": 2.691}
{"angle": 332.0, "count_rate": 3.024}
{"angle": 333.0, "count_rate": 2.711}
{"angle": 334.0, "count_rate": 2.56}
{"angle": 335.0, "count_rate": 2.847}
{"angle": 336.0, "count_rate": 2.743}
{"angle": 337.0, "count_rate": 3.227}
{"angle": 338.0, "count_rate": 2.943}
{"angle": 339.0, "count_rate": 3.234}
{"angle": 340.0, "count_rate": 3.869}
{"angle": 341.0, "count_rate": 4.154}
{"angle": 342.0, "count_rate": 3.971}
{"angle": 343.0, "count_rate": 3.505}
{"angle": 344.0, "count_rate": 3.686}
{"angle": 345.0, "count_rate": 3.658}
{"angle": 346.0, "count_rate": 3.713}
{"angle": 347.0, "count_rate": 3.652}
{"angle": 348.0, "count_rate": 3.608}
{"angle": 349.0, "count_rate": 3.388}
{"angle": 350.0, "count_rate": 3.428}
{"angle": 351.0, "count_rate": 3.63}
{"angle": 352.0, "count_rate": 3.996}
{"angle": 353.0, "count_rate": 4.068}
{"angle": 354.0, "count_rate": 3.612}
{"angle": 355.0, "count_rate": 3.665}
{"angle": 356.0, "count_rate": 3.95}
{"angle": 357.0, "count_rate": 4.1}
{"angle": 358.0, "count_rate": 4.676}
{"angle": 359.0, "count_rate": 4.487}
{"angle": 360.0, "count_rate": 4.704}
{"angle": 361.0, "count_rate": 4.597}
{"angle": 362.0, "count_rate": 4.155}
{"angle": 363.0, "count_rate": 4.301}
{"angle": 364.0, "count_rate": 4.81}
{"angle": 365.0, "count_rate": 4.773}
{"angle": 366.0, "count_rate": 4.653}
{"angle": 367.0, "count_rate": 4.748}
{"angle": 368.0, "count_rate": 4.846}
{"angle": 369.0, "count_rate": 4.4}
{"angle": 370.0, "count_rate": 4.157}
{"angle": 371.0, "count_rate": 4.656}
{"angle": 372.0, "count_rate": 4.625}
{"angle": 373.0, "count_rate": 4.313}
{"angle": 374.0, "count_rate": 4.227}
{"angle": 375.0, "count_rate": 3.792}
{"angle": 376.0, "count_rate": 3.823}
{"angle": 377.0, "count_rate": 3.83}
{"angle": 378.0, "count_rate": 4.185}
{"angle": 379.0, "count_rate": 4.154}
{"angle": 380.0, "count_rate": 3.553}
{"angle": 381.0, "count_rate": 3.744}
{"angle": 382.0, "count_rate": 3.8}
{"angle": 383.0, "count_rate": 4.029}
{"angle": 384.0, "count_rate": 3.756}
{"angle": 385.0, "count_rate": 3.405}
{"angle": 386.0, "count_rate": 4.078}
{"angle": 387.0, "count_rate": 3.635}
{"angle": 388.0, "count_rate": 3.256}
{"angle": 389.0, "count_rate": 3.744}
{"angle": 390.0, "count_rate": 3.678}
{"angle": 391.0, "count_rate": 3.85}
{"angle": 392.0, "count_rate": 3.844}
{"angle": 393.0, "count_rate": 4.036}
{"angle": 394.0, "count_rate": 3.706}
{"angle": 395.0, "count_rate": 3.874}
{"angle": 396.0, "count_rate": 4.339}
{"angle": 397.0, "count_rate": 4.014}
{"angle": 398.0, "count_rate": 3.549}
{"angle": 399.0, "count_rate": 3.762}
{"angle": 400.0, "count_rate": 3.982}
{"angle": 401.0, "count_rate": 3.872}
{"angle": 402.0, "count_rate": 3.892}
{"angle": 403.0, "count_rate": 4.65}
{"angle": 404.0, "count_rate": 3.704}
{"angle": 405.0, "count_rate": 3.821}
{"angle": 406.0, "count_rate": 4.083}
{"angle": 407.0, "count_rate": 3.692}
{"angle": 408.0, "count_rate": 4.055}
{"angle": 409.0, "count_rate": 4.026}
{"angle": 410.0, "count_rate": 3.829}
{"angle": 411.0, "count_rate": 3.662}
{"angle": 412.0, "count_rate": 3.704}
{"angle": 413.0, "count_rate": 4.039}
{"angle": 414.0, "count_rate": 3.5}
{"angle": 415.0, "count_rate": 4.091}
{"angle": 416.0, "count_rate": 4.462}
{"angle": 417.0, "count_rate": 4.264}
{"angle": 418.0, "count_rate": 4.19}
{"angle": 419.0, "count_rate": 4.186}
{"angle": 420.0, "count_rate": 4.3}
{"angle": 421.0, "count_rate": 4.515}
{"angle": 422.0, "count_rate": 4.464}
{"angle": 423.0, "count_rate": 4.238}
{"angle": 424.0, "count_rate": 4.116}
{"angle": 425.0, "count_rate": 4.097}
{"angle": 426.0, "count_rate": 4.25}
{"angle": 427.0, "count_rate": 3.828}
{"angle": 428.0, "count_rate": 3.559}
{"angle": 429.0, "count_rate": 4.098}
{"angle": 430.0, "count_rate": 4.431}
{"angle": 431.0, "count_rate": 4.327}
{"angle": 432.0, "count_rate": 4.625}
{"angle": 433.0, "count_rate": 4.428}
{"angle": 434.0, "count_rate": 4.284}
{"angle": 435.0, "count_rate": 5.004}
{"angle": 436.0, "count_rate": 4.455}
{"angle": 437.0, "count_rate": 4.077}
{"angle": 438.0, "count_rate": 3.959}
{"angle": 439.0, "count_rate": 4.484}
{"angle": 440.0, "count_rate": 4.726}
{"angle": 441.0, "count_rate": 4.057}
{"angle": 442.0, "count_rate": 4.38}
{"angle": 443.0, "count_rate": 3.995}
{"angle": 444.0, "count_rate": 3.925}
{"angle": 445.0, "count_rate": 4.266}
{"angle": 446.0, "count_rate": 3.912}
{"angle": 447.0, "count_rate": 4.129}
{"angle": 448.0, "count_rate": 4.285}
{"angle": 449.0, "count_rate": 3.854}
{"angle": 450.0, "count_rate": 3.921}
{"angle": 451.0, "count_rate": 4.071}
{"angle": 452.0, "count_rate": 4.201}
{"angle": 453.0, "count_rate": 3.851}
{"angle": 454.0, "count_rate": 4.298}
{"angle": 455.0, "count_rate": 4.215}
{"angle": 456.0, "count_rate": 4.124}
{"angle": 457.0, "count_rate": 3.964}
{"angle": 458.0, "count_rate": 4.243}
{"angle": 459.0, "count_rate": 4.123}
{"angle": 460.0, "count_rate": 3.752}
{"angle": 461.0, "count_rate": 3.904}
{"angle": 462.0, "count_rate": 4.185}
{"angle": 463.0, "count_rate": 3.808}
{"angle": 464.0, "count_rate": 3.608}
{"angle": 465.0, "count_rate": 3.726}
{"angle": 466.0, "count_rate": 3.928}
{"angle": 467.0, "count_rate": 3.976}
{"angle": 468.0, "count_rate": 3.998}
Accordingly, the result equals -4.28 deg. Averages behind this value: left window 3.52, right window 3.94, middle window 4.21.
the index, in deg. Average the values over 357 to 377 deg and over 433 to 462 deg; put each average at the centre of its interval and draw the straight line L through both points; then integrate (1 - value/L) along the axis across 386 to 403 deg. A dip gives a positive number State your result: 1.9 deg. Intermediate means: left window 4.44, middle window 3.85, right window 4.16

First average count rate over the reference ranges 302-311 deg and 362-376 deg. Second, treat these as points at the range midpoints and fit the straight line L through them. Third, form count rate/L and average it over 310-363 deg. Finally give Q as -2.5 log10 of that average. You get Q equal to 0.08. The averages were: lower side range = 2.87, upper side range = 4.45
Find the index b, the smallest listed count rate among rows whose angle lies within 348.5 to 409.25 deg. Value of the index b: 3.256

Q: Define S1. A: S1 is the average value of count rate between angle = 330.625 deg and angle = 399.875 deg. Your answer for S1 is 3.86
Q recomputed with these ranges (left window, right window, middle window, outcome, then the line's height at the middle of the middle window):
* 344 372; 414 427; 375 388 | 0.10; 4.18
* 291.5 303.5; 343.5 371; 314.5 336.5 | 0.21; 3.59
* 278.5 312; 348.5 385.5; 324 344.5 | 0.14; 3.56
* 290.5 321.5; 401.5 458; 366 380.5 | -0.18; 3.61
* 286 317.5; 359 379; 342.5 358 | 0.07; 3.99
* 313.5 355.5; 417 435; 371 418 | 0.00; 3.91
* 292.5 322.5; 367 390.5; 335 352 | -0.01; 3.5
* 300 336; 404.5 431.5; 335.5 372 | -0.19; 3.34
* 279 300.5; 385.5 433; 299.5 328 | 0.04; 3.11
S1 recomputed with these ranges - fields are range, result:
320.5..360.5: 3.44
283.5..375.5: 3.4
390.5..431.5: 4.02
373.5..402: 3.84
